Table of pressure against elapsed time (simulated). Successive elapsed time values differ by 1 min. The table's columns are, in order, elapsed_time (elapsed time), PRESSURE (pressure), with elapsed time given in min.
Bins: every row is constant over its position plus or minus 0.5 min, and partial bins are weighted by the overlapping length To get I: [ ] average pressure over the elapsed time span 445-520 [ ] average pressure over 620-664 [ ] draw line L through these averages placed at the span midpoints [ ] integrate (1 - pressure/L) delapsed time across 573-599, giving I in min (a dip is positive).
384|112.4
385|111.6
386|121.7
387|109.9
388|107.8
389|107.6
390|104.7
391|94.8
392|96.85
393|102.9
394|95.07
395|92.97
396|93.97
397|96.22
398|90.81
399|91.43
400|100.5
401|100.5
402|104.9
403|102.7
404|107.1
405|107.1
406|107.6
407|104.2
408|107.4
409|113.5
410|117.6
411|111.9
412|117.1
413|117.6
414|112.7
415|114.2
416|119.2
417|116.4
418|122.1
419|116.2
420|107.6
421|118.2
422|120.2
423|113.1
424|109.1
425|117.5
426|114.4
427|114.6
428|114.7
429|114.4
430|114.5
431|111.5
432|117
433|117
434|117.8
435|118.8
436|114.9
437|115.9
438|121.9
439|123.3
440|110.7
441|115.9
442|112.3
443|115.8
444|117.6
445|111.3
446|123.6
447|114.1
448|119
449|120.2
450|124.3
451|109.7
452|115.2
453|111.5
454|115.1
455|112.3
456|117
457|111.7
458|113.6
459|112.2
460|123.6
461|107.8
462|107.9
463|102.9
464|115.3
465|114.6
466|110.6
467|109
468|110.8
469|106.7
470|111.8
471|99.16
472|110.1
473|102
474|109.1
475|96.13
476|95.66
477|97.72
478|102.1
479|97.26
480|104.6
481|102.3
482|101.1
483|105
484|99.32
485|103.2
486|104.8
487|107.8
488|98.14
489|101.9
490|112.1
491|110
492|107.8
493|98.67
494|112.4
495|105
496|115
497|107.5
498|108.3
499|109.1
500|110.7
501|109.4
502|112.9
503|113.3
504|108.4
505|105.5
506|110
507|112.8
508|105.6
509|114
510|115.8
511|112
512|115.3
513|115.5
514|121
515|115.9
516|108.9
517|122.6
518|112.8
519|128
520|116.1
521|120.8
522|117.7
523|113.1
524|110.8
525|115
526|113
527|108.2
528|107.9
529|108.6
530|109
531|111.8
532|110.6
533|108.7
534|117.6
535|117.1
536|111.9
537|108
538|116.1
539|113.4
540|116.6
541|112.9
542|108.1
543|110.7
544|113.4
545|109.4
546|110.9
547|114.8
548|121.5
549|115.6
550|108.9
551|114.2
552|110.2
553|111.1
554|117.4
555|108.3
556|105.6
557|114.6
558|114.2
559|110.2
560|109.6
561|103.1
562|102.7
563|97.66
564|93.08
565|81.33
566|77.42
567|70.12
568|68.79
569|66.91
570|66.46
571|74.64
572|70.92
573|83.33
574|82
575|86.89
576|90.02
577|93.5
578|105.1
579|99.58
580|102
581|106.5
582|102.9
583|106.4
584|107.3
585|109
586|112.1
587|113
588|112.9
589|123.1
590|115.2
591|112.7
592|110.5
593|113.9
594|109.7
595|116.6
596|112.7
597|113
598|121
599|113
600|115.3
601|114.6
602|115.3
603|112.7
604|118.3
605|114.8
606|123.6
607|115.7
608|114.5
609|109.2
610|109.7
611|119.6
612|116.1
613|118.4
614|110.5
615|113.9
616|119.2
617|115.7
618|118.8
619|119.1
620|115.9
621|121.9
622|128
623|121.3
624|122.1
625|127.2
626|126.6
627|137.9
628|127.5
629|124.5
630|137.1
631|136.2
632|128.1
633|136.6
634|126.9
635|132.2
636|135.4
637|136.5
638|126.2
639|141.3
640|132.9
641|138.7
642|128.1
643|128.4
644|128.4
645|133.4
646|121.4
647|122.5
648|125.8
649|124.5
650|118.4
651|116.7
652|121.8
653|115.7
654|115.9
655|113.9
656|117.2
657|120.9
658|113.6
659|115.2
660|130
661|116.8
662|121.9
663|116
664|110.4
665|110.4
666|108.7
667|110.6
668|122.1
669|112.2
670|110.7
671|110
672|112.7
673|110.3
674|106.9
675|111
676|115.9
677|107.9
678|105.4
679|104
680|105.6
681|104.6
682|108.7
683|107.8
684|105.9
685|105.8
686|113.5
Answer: 2.9 min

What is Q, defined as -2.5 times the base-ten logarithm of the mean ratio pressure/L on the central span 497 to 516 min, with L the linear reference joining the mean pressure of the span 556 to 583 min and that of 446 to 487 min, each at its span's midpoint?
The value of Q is -0.10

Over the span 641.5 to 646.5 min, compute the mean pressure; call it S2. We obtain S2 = 128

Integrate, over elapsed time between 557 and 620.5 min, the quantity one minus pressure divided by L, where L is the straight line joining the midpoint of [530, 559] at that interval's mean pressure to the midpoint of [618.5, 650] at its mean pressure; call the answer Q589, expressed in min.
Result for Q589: 8.2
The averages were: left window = 113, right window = 129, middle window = 105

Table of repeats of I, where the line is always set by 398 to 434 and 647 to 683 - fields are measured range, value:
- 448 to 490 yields 1.6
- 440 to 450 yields -0.4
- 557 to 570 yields 2.5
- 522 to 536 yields 0.1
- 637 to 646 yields -1.4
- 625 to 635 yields -1.5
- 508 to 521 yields -0.4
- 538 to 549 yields 0.0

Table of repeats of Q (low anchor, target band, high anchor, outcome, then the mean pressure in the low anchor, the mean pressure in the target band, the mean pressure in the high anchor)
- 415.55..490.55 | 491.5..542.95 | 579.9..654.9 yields 0.025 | 112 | 112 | 120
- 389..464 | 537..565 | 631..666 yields 0.081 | 111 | 110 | 124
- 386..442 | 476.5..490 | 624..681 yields 0.111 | 110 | 102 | 121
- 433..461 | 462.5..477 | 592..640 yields 0.102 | 116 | 106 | 121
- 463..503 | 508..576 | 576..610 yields 0.027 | 106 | 106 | 111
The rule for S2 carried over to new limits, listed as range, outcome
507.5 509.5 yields 110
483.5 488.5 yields 103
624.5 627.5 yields 131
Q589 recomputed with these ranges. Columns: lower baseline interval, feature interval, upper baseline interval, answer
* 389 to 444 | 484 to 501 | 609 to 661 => 1.2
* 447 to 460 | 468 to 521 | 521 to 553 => 2.6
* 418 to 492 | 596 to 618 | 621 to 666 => 1.2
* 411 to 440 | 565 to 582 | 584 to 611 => 4.5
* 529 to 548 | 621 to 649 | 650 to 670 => -3.5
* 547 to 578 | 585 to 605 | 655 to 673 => -2.4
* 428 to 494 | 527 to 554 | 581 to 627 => 0.3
